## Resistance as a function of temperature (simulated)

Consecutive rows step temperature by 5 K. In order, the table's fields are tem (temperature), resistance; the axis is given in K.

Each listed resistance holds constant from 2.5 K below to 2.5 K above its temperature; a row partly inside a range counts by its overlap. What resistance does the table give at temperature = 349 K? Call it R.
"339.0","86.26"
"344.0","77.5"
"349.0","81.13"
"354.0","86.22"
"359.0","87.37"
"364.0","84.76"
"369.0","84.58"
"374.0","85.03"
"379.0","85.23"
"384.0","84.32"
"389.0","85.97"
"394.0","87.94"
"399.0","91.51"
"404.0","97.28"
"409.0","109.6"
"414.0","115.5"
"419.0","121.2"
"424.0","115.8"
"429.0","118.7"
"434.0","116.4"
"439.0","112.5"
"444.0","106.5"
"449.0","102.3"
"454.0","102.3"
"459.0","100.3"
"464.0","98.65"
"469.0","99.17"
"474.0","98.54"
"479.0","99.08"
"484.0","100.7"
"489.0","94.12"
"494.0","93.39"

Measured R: 81.13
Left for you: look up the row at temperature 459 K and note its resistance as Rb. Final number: 100.3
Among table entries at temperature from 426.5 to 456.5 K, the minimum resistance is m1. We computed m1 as 102.3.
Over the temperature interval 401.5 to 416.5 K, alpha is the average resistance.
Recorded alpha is 107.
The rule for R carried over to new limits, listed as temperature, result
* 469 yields 99.17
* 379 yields 85.23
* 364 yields 84.76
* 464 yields 98.65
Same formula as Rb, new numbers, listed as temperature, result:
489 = 94.12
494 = 93.39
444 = 106.5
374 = 85.03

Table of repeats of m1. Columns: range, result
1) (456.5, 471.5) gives 98.65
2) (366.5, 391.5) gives 84.32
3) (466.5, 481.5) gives 98.54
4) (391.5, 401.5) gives 87.94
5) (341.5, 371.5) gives 77.5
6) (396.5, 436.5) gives 91.51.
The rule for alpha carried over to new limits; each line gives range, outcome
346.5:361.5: 84.9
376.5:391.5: 85.2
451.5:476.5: 99.8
